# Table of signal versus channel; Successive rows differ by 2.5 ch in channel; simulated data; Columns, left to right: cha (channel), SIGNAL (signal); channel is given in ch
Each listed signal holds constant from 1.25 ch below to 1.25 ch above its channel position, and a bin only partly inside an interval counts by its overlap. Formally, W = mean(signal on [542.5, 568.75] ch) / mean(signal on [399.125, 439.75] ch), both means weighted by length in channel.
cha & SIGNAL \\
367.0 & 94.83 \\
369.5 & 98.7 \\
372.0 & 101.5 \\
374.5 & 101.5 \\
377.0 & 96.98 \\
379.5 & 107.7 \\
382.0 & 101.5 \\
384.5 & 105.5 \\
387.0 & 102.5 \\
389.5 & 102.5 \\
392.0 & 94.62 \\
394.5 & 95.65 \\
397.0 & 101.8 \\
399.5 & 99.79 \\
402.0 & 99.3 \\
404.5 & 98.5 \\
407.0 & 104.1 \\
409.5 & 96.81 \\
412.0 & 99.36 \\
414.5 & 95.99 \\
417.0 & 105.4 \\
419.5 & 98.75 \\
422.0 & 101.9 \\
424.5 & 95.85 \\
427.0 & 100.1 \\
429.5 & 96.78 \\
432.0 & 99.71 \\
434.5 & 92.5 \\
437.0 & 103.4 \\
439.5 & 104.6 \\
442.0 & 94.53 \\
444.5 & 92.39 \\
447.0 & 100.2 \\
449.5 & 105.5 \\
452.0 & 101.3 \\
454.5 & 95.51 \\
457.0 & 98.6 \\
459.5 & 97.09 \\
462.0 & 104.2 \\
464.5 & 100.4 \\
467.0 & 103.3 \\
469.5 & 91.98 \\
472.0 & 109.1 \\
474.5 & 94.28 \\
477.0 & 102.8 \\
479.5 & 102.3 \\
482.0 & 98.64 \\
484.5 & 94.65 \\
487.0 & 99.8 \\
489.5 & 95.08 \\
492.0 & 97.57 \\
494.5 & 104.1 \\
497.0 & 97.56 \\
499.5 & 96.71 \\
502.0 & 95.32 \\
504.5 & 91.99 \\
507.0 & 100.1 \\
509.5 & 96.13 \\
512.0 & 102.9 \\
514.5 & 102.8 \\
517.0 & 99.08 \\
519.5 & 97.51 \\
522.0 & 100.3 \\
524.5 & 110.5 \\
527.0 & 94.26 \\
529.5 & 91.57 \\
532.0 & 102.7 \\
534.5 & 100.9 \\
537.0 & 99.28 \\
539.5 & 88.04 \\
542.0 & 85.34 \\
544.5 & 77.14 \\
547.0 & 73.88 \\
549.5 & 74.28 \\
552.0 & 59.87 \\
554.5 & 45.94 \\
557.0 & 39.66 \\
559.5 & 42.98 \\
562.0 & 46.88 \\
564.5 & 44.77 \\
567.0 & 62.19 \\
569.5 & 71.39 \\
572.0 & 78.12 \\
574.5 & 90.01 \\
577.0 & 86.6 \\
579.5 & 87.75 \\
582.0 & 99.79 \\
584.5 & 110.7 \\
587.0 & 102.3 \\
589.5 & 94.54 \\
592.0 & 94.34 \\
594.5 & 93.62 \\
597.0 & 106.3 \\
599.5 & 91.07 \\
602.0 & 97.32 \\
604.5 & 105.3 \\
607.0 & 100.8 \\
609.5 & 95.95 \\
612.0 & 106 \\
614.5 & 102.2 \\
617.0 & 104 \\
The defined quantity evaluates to 0.58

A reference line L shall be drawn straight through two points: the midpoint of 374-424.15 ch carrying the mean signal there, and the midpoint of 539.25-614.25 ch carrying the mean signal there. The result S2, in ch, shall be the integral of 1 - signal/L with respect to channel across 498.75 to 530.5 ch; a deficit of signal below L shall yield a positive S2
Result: -3.6 ch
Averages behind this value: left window 100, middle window 98.5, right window 82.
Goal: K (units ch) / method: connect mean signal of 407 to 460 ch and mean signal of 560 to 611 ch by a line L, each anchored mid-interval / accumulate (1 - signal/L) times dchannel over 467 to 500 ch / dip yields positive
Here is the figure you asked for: -1.33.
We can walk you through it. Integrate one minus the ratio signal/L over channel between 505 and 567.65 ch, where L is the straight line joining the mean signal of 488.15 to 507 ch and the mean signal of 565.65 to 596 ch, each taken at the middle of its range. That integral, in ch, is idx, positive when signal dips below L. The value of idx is 8.0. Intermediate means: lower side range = 97.1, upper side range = 89.3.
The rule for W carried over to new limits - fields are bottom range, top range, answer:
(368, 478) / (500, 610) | 0.87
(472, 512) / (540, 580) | 0.68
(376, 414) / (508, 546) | 0.96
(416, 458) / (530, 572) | 0.71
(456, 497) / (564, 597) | 0.88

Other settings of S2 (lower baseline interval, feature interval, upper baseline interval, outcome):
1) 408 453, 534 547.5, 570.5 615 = 1.4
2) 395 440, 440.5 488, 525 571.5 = -4.9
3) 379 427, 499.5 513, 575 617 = 0.3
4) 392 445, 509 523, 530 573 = -3.9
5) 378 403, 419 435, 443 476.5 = 0.3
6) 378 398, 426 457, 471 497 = 0.5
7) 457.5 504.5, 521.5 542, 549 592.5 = -3.1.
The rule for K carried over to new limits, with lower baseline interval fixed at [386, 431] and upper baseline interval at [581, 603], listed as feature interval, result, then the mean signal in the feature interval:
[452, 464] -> 0.01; 99.2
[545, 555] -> 3.35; 65.8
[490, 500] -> 0.03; 98.9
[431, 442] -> -0.01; 99.4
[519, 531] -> 0.01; 99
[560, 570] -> 4.53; 54.2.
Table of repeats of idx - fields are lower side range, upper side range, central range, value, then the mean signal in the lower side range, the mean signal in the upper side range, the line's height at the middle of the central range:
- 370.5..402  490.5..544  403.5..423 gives 0.0 ch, 101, 97.5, 100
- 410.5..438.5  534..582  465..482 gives -2.2 ch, 99.1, 71.6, 89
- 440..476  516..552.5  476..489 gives -0.4 ch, 99.3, 90.9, 96.6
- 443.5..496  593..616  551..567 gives 8.3 ch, 99.5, 99.8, 99.7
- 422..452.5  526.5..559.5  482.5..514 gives -4.0 ch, 99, 77.7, 86.7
